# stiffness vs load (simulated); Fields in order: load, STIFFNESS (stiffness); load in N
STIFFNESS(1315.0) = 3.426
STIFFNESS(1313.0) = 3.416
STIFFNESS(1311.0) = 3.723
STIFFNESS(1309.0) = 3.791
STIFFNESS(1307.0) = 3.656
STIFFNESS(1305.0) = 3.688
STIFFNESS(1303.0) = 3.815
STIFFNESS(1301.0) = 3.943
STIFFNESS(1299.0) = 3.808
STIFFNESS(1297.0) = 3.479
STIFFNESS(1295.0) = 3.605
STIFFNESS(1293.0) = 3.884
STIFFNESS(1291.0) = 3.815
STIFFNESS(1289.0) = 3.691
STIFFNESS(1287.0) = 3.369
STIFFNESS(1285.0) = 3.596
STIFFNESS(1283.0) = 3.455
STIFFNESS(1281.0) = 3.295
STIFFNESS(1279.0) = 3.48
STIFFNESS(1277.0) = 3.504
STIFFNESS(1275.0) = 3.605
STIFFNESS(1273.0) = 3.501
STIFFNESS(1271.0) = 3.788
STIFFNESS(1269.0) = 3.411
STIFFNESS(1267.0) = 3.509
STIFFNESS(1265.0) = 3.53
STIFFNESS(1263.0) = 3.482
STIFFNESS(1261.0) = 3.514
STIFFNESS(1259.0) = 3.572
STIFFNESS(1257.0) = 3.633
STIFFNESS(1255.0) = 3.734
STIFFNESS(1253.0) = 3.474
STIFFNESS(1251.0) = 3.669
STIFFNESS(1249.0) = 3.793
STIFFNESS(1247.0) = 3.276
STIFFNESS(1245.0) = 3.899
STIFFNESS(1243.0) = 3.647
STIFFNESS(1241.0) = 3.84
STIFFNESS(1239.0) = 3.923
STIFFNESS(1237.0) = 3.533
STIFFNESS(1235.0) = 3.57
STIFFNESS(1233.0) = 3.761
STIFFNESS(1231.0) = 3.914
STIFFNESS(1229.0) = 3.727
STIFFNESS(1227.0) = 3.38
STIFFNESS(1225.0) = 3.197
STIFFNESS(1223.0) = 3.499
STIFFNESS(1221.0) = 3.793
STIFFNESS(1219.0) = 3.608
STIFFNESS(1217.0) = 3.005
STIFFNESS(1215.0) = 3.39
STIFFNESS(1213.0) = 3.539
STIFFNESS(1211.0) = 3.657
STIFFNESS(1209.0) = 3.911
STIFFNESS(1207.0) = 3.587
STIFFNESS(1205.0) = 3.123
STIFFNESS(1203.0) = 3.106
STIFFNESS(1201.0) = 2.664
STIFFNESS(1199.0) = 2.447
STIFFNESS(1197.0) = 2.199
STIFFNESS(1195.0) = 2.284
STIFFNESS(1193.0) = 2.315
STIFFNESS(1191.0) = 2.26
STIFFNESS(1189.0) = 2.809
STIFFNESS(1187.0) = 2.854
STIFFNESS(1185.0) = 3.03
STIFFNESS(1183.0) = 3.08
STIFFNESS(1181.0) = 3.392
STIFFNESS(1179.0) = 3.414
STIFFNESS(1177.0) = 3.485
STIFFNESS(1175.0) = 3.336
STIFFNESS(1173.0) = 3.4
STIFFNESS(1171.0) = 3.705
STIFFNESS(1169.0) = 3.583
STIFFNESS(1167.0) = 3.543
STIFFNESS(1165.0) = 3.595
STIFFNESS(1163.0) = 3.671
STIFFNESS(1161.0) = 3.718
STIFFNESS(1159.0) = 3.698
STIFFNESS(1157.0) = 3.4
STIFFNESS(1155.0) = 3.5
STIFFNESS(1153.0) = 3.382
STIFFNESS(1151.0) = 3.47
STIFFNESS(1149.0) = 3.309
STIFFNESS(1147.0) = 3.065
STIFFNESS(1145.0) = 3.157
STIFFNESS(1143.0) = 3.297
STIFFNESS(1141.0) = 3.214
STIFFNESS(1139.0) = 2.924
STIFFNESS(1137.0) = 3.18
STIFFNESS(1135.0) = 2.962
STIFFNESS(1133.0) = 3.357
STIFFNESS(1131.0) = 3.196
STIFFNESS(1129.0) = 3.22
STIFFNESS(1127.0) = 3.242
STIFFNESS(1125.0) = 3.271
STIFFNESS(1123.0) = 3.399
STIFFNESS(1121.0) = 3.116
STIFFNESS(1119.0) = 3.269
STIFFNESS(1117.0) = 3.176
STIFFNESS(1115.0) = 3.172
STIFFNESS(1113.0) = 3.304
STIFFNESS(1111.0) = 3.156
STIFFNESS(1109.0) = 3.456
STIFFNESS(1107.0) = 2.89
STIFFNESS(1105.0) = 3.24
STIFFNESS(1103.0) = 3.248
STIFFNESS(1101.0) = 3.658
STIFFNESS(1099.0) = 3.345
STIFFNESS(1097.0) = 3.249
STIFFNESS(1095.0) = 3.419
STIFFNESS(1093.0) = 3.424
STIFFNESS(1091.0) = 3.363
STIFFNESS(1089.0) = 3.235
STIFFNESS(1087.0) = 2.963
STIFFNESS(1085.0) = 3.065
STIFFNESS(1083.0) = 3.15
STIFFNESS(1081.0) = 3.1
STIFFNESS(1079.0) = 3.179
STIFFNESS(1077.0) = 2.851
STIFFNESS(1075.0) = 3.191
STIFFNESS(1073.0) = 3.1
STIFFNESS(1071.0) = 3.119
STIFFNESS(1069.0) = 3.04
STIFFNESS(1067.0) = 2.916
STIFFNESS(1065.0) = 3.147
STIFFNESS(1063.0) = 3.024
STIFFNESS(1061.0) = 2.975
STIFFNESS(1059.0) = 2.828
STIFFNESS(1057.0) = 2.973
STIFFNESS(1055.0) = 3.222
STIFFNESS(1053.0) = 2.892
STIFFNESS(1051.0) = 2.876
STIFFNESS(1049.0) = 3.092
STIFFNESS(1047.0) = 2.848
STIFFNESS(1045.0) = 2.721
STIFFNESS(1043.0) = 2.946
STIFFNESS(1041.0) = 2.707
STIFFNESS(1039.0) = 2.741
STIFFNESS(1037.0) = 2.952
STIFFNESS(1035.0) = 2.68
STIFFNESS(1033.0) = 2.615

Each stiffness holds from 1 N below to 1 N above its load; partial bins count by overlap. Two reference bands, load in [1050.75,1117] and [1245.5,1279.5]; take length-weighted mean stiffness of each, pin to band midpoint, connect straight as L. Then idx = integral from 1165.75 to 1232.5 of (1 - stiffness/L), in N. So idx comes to 3.8 N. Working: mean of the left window 3.15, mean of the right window 3.56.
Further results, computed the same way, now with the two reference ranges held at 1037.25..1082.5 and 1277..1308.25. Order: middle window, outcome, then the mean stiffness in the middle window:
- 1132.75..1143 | 0.2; 3.13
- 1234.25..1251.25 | -0.9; 3.69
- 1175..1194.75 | 2.2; 2.95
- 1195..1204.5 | 2.2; 2.6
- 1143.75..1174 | -2.0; 3.48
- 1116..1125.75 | -0.3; 3.25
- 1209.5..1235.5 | -0.8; 3.55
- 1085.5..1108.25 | -1.4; 3.27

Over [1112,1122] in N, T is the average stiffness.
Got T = 3.21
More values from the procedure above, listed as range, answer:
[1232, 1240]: 3.7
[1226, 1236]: 3.67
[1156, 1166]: 3.62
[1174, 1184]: 3.34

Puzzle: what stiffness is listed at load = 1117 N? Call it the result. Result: 3.176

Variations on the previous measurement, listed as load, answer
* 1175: 3.336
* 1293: 3.884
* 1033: 2.615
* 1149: 3.309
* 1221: 3.793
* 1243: 3.647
